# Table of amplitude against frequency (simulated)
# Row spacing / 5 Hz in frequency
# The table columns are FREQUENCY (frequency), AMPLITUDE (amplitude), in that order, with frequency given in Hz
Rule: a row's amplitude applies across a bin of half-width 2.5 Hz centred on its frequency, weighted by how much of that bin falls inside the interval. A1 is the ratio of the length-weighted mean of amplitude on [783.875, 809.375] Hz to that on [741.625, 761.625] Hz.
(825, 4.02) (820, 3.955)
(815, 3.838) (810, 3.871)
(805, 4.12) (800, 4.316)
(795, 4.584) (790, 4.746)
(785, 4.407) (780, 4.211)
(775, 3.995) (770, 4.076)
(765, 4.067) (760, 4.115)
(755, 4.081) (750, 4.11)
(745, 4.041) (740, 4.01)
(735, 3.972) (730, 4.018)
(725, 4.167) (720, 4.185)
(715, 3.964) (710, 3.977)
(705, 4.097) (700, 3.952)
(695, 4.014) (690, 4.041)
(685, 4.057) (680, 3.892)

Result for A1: 1.08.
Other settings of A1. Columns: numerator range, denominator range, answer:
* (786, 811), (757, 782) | 1.07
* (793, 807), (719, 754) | 1.07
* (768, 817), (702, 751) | 1.04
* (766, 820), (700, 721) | 1.04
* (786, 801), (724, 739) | 1.13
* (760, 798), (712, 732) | 1.05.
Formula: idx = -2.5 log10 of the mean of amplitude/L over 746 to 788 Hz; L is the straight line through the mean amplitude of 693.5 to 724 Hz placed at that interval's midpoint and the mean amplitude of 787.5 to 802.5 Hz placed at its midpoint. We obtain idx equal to 0.06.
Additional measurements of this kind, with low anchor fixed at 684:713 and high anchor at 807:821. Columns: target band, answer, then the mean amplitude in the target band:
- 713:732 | -0.026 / 4.09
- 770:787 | -0.067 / 4.18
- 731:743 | -0.005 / 4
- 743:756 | -0.031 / 4.08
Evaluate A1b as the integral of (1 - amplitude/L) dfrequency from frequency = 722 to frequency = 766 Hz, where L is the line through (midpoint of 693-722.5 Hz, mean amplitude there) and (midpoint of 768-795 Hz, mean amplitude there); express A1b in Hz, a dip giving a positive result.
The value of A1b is 1.12 Hz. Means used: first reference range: 4.03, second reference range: 4.32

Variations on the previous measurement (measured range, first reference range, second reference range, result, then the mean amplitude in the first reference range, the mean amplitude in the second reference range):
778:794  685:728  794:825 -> -1.6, 4.05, 4.08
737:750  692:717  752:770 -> 0.1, 4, 4.09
